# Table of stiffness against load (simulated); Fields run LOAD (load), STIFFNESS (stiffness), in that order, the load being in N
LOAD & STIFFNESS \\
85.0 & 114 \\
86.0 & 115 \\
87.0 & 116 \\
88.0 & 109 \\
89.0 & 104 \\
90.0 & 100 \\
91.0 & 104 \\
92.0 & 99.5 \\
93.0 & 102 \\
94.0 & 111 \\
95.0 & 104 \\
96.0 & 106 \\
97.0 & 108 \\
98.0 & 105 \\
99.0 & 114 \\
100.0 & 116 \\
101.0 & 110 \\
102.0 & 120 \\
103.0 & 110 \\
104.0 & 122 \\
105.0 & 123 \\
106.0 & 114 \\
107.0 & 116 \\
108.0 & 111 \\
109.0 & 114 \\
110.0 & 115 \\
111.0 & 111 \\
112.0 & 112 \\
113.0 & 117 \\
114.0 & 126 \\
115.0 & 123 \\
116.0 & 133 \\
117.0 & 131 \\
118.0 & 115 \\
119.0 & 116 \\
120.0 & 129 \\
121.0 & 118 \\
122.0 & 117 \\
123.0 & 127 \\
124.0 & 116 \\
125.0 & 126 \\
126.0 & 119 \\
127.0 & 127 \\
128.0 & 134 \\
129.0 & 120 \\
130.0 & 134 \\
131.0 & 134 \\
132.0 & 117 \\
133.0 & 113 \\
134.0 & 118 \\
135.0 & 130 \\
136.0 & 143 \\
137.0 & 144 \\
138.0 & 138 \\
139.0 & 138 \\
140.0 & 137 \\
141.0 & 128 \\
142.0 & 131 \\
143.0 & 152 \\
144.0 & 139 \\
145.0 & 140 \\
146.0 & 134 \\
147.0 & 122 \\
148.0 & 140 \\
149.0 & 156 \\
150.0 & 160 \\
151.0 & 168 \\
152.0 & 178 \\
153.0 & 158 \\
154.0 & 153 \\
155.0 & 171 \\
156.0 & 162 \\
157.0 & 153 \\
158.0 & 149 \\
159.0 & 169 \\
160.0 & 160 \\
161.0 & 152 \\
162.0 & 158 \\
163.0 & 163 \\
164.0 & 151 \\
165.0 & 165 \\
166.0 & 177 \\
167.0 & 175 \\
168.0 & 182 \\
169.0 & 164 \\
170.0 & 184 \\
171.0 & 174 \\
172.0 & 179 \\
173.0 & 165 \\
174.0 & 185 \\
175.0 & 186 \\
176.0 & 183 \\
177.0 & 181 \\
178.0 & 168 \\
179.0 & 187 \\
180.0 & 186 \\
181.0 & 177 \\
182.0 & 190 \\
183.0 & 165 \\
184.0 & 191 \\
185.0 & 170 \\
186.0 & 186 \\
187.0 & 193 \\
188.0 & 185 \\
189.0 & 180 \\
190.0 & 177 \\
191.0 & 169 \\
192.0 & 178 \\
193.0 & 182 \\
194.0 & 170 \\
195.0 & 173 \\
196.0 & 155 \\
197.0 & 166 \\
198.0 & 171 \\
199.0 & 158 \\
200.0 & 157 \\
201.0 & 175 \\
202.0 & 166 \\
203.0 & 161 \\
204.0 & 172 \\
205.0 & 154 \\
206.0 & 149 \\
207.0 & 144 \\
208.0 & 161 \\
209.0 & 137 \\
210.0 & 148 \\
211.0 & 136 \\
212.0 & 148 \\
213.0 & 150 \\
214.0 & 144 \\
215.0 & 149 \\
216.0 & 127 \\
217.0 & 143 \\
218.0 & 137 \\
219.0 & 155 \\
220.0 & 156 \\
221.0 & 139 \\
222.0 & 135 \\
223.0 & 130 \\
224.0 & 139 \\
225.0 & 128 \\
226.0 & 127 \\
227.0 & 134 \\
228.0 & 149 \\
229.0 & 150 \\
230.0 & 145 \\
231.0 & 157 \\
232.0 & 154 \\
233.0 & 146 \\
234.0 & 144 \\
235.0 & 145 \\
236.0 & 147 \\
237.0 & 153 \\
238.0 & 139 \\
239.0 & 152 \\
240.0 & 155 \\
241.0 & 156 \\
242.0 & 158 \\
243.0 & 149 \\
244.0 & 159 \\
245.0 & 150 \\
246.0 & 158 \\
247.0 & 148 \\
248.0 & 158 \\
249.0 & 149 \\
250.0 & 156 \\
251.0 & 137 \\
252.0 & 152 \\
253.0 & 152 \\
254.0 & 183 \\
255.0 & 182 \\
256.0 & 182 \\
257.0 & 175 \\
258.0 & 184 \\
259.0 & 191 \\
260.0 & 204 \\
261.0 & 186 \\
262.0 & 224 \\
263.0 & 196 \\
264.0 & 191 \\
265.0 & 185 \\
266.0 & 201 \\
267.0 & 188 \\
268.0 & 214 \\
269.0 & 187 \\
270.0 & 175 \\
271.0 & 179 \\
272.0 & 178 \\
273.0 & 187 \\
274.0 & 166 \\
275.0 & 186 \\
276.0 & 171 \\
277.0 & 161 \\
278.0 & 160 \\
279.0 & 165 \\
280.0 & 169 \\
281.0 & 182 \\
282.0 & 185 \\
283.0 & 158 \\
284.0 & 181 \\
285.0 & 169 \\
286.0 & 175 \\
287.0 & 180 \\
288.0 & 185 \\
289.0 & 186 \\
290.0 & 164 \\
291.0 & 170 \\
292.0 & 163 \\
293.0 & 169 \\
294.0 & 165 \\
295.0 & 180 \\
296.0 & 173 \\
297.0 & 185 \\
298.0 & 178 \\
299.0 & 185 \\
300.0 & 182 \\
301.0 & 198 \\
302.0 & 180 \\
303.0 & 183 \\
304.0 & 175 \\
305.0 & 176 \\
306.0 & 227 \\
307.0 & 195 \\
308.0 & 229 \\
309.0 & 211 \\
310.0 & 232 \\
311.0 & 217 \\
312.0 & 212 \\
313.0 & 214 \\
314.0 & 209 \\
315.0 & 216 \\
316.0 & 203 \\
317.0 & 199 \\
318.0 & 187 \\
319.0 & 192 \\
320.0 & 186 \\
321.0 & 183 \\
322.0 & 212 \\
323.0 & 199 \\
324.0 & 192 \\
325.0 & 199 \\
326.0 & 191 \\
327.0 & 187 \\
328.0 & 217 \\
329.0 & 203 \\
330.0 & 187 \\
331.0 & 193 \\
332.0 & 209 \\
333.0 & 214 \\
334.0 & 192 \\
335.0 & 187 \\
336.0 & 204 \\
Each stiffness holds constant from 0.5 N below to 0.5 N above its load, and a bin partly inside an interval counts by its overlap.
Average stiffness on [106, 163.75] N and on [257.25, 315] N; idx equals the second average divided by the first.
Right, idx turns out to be 1.4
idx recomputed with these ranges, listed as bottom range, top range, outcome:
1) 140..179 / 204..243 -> 0.90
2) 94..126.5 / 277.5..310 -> 1.55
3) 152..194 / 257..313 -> 1.07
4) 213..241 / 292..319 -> 1.35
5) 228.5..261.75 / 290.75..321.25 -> 1.21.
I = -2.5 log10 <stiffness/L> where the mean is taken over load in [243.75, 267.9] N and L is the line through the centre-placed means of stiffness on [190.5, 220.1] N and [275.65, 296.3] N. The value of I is -0.06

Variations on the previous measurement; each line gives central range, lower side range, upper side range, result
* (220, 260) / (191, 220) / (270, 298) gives 0.07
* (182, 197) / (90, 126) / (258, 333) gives -0.20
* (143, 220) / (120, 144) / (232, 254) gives -0.18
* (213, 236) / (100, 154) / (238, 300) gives 0.12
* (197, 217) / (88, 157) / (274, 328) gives 0.01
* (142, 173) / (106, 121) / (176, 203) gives -0.05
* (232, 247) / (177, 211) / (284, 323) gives 0.18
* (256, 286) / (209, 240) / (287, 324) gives -0.07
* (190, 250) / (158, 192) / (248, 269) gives 0.17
